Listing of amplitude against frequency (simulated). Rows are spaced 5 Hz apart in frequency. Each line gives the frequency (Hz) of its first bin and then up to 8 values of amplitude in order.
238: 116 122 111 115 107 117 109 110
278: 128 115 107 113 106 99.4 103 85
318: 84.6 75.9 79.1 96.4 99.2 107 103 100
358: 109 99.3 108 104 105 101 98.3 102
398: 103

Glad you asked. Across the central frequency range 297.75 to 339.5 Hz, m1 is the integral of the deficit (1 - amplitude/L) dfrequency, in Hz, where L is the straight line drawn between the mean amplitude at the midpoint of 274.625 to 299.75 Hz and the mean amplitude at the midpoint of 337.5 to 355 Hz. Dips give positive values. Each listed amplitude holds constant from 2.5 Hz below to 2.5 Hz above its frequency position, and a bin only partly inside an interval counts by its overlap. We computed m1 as 6.51 Hz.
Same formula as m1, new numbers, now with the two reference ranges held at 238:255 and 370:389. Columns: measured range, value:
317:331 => 3.65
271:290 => -0.46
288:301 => 0.30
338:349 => 0.23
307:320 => 2.33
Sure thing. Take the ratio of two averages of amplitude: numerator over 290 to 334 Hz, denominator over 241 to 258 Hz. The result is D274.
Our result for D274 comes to 0.82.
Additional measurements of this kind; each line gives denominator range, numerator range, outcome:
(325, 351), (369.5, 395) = 1.06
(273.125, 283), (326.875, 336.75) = 0.75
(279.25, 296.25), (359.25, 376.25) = 0.93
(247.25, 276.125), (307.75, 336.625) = 0.77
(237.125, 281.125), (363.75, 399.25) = 0.89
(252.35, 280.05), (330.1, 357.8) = 0.89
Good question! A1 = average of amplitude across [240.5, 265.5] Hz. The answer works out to 114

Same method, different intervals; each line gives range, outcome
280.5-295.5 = 112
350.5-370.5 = 104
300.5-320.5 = 93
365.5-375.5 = 106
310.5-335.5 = 84.2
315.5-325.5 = 80.2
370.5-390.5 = 102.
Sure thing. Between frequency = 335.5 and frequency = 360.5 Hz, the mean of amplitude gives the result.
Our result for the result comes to 104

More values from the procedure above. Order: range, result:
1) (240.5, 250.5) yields 116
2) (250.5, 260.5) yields 111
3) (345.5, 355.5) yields 102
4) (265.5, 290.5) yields 114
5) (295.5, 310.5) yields 103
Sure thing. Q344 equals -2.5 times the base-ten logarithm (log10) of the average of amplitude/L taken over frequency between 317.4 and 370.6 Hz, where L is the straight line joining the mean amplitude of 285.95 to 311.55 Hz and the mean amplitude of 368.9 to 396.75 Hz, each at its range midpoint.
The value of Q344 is 0.07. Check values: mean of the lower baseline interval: 105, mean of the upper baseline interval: 102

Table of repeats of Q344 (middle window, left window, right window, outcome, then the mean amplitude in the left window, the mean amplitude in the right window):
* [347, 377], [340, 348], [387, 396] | -0.01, 105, 101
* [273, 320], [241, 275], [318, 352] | -0.02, 113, 93.1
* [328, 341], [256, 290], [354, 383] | 0.14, 113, 104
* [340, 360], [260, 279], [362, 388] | 0.01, 115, 103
